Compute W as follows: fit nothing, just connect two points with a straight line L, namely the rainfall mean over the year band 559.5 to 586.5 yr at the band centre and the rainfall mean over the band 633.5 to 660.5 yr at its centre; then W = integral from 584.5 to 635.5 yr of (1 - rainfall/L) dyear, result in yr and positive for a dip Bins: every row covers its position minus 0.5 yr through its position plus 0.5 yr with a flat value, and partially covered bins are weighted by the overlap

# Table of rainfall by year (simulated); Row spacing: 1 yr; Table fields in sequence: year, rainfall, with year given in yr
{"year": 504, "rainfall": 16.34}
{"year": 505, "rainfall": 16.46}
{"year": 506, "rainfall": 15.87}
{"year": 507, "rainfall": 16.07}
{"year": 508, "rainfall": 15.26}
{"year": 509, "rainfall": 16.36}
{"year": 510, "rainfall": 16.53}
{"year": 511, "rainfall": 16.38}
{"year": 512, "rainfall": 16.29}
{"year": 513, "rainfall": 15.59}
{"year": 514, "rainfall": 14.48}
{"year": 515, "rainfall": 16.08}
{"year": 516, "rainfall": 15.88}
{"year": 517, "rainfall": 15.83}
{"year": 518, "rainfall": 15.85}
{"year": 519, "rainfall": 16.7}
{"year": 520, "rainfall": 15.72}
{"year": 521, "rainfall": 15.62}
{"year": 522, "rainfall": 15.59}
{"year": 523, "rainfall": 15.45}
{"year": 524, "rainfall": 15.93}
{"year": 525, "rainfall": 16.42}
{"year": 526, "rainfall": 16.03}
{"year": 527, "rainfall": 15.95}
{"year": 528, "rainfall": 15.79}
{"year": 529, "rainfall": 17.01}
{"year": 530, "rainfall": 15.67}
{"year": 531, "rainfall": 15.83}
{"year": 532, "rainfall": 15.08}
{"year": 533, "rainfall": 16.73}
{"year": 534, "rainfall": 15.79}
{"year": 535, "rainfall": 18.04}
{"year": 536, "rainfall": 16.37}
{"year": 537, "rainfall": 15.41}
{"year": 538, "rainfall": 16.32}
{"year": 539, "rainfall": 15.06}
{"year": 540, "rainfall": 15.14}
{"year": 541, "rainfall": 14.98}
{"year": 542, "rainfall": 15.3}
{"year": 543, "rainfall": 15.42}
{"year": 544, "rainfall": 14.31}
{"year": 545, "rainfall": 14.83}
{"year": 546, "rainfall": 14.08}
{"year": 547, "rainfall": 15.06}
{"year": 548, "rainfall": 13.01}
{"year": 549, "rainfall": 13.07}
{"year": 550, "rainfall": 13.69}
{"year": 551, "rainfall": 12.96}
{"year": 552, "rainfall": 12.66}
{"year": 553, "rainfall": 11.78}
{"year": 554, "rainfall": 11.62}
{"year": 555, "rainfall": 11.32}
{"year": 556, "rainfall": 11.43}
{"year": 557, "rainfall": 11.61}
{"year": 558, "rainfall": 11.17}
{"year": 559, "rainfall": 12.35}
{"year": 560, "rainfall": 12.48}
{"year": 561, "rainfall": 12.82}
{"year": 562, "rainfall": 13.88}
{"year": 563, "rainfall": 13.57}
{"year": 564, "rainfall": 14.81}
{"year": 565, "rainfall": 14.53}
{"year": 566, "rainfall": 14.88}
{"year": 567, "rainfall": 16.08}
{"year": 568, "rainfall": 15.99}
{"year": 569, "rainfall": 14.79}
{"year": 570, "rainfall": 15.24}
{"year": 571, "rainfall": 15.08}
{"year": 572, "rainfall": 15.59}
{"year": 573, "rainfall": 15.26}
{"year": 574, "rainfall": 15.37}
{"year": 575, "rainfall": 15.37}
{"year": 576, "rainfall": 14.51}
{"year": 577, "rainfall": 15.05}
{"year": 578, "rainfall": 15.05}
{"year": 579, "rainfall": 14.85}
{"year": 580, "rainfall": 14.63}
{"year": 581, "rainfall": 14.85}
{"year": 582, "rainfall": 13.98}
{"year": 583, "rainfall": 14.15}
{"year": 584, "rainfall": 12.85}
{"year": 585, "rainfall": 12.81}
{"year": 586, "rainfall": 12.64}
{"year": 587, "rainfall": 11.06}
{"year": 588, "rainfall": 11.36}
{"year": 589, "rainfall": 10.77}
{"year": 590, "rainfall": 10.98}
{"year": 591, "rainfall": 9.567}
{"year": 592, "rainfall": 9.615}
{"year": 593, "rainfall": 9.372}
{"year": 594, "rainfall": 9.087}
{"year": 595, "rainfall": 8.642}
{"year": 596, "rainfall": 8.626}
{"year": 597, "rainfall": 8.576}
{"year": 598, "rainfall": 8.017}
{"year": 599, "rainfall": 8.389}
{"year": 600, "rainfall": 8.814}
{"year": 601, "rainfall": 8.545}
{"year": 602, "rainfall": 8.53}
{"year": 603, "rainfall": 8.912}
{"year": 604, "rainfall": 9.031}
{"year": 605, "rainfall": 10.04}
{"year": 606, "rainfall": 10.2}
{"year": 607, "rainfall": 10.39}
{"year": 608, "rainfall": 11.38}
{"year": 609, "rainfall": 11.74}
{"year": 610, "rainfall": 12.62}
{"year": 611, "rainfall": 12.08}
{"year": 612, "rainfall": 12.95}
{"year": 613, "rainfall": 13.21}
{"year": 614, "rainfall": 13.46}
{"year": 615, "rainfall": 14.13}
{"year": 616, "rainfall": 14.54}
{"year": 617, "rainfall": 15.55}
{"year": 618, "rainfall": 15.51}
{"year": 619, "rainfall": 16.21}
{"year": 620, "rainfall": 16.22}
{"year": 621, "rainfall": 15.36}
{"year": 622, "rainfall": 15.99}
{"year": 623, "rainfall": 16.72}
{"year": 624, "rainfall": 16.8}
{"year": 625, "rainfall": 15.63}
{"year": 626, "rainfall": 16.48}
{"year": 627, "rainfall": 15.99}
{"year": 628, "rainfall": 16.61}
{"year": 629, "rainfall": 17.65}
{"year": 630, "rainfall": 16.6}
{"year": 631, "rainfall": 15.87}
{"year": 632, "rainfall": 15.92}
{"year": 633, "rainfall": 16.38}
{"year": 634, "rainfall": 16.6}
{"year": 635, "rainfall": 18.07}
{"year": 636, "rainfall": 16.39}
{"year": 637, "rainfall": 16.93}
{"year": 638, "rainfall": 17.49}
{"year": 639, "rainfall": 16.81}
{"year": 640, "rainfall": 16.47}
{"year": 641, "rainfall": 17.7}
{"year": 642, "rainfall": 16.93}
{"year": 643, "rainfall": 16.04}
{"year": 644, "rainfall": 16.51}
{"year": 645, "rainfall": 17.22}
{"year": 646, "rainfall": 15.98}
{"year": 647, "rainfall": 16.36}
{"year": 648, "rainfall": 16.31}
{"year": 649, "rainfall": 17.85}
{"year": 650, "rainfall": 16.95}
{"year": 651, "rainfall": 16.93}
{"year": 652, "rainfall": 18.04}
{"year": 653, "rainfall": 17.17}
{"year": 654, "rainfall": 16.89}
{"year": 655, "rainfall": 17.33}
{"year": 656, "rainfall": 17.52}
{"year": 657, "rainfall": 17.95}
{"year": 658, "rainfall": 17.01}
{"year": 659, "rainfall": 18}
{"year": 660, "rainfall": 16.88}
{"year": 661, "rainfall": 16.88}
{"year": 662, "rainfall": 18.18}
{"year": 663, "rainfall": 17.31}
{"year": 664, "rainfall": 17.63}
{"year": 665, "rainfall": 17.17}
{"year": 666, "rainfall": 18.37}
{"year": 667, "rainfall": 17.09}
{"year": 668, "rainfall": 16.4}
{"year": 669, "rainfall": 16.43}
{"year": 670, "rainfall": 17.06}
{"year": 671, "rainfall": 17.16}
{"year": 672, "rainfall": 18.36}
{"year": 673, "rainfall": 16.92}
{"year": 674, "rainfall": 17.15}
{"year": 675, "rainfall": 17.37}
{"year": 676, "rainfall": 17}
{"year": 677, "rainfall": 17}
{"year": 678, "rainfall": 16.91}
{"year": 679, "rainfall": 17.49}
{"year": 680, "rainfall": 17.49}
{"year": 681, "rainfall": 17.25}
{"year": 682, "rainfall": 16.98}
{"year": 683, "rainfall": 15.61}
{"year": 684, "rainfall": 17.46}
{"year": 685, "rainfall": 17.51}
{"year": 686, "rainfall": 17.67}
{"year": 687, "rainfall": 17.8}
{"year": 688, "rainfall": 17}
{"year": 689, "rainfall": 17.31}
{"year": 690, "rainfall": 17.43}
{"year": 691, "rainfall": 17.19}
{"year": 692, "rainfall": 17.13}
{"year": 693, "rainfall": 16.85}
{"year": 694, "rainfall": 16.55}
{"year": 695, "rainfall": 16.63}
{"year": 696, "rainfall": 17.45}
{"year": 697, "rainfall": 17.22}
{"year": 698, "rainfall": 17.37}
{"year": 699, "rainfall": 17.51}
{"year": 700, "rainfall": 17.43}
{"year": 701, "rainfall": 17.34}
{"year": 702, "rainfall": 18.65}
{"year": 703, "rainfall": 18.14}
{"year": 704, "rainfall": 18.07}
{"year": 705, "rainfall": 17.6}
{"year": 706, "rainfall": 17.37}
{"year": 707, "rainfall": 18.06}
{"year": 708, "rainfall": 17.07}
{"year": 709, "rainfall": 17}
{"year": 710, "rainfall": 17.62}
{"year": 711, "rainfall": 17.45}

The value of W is 10.0 yr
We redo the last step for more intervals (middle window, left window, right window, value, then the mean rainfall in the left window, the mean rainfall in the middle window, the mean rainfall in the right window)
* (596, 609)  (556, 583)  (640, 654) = 5.2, 14.3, 9.31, 16.9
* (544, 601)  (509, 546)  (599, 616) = 1.8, 15.8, 12.7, 11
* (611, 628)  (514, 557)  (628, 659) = 1.3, 15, 15.2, 16.9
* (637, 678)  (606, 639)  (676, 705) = -2.2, 15.2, 17.1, 17.3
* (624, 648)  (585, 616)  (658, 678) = -4.4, 10.5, 16.6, 17.3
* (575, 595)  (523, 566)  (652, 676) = 3.8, 14.4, 12.5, 17.3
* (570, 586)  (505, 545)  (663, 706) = 1.7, 15.8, 14.6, 17.3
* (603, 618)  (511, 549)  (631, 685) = 3.9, 15.6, 12.2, 17.1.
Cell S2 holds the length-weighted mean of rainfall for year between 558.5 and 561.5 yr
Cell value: 12.5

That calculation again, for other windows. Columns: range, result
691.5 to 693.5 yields 17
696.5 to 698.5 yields 17.3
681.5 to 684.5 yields 16.7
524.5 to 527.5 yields 16.1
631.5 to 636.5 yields 16.7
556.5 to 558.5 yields 11.4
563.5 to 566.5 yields 14.7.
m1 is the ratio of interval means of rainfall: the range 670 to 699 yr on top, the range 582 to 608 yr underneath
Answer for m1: 1.70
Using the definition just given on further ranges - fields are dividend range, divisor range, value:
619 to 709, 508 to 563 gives 1.15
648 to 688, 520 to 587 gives 1.19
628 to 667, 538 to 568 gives 1.25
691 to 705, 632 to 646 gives 1.04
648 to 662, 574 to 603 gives 1.51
